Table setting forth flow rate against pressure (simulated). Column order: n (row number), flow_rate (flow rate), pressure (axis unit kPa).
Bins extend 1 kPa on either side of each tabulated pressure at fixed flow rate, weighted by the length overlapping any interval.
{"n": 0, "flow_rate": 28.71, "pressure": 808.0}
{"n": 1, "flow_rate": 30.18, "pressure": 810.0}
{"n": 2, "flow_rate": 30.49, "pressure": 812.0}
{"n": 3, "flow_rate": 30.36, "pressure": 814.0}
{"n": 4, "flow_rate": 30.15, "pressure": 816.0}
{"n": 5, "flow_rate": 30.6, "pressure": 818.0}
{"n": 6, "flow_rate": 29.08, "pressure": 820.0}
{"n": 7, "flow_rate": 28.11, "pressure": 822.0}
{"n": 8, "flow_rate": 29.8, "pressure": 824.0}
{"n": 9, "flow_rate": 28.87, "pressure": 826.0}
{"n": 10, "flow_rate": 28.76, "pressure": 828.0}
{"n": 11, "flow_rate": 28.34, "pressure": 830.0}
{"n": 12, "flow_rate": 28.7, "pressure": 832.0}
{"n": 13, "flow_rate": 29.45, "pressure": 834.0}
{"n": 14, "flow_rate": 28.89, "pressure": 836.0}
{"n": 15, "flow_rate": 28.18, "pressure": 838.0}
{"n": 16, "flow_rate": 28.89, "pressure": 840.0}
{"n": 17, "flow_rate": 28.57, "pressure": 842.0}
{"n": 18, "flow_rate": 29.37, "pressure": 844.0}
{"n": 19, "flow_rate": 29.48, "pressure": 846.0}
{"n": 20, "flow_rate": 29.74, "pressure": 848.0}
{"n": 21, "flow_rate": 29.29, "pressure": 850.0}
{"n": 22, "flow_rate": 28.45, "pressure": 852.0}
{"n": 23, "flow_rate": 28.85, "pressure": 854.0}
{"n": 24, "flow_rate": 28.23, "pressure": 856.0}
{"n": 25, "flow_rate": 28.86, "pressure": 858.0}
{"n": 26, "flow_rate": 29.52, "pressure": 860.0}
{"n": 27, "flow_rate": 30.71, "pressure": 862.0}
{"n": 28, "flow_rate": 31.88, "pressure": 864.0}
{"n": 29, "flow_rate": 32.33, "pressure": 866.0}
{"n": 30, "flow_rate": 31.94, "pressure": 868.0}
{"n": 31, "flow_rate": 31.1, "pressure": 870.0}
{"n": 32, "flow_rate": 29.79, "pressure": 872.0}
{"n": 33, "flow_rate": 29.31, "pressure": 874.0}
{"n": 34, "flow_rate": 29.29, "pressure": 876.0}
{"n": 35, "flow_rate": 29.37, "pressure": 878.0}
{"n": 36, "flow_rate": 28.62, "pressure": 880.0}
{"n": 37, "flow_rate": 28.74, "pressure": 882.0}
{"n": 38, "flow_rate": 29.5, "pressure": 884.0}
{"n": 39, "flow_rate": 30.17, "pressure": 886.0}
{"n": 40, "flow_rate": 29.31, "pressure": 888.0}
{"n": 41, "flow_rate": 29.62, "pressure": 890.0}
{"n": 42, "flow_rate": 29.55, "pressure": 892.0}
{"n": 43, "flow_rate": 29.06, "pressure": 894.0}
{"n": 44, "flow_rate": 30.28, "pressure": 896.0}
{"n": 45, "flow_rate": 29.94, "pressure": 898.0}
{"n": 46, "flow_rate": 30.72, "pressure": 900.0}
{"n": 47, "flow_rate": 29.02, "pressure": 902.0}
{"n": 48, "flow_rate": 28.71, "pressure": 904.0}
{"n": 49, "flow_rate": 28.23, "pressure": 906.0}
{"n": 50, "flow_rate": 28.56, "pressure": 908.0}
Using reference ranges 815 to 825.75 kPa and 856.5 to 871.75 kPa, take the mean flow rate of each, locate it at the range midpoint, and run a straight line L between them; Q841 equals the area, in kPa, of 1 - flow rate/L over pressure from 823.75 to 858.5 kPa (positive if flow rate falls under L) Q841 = 1.37 kPa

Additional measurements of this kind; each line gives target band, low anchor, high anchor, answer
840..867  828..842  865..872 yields 0.58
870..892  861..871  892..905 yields 0.87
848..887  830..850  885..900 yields -0.50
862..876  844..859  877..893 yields -0.82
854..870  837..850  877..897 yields -0.67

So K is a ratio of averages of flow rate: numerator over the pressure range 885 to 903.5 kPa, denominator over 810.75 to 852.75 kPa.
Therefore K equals 1.0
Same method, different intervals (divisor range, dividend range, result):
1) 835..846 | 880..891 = 1.02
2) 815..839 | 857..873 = 1.06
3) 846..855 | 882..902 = 1.02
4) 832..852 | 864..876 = 1.06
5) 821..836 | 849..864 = 1.02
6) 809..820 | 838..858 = 0.96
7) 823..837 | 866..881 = 1.04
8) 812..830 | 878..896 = 1.00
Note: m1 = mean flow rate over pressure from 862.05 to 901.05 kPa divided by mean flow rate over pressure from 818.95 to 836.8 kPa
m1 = 1.04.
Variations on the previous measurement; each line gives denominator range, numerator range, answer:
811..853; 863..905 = 1.02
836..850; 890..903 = 1.02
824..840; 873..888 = 1.02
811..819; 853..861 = 0.95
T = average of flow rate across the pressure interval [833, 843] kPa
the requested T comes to 28.8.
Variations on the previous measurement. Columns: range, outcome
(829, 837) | 28.8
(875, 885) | 29.1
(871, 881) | 29.3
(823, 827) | 29.3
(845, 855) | 29.2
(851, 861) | 28.8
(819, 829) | 28.9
